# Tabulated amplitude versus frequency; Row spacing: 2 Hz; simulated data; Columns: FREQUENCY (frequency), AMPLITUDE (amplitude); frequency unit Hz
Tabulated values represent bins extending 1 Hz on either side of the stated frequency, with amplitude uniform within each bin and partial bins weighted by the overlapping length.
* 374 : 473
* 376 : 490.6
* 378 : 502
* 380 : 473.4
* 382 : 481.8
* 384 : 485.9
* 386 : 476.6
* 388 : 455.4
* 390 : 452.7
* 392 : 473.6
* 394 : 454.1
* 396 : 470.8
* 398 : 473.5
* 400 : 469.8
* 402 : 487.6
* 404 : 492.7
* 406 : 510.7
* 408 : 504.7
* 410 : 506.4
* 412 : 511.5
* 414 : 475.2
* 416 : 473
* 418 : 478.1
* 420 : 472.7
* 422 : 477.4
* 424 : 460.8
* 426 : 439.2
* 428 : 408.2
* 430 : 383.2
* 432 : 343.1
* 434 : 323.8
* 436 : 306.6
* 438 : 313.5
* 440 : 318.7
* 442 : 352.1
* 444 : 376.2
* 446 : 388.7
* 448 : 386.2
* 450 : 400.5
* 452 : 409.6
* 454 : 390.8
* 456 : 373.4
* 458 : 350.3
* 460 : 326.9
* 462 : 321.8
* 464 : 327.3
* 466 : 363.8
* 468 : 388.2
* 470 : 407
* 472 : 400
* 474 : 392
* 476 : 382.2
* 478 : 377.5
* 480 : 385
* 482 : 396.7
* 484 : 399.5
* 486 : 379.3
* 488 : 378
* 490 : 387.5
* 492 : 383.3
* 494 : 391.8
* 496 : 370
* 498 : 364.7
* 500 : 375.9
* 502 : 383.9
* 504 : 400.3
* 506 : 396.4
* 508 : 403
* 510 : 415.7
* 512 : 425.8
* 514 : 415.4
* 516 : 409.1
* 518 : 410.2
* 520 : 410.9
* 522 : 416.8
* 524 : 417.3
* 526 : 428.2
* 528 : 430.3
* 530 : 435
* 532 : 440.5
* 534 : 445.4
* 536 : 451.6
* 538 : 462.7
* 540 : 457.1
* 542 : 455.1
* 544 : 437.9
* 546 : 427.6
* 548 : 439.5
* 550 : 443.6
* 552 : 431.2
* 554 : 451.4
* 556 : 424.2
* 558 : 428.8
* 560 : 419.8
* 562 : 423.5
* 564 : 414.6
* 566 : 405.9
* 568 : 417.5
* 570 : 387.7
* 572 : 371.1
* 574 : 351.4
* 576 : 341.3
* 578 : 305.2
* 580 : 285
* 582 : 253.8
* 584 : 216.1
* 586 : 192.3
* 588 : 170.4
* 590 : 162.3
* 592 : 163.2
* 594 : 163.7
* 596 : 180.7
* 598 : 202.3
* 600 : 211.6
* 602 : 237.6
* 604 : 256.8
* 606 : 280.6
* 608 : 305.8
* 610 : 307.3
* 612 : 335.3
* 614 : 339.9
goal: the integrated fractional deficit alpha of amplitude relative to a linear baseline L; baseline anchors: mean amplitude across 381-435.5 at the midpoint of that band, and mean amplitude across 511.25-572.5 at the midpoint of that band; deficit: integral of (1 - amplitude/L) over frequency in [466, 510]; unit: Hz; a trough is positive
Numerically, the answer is 5.24 Hz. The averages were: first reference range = 459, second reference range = 427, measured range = 388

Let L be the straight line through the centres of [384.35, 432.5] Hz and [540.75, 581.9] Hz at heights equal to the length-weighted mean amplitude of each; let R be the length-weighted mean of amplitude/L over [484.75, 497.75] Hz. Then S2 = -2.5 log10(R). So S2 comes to 0.13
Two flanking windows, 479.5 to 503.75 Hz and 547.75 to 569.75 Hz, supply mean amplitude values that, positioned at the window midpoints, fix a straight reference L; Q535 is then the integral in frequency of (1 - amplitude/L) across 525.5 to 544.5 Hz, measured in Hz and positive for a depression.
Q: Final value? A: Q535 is -1.6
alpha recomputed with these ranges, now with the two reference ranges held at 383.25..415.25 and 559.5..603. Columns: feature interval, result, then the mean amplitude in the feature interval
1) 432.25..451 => 3.59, 351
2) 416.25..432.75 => 0.66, 436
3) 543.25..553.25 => -3.65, 436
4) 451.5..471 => 2.31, 365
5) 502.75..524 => -3.16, 410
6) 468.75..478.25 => 0.19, 393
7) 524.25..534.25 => -2.75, 434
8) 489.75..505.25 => -0.31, 382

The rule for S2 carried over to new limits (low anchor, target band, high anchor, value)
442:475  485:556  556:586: -0.15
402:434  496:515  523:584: 0.08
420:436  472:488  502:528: 0.06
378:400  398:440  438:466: -0.05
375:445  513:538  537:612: -0.17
